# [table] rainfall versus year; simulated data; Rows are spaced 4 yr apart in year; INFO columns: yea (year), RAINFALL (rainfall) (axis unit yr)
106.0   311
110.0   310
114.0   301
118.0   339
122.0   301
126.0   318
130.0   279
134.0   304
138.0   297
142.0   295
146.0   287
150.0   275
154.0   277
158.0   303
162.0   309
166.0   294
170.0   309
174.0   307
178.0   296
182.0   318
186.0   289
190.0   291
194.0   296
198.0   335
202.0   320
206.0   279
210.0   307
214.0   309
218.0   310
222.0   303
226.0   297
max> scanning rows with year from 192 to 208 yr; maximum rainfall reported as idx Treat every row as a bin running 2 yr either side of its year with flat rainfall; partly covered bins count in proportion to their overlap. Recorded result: 335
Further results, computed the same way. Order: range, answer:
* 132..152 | 304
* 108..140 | 339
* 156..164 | 309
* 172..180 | 307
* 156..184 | 318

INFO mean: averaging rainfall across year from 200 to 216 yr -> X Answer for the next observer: 304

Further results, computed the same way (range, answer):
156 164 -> 306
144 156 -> 280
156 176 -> 304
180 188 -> 304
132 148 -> 296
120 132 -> 299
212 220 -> 310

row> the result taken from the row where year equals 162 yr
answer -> 309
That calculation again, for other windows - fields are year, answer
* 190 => 291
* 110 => 310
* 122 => 301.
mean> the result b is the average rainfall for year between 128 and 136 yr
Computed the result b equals 292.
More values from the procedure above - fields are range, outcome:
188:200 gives 307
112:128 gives 315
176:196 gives 298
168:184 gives 308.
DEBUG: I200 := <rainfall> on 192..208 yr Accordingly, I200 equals 308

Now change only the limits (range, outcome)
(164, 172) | 302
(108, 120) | 317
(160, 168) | 302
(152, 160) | 290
